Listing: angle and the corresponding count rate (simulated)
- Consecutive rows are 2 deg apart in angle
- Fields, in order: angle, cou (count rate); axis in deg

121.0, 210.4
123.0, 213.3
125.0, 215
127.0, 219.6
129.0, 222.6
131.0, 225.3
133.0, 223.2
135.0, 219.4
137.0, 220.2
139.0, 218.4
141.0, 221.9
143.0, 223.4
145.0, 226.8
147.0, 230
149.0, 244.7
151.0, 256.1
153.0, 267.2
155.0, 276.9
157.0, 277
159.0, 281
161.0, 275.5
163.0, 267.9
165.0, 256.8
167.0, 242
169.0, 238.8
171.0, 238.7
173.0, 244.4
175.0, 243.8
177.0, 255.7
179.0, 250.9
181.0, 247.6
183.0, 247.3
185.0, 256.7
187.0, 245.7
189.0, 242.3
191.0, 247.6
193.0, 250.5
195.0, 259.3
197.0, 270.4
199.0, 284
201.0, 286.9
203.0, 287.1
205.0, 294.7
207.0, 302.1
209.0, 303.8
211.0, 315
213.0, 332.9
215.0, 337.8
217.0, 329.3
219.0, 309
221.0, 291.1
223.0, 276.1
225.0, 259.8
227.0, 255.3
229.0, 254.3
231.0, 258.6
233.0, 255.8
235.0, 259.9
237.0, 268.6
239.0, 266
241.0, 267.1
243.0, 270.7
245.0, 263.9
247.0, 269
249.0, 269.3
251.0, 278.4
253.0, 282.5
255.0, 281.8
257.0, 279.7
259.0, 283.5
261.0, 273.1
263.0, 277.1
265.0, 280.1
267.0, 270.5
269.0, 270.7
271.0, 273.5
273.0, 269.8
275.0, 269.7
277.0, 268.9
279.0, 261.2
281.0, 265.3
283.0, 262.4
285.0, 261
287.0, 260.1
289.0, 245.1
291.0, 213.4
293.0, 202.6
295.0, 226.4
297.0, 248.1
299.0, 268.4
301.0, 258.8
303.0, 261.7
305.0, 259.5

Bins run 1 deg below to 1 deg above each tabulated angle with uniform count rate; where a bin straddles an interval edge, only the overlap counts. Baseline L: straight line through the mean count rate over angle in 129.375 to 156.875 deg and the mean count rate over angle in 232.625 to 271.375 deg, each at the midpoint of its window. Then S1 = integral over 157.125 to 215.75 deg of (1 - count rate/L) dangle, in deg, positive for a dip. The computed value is -4.3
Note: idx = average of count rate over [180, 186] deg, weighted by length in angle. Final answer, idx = 251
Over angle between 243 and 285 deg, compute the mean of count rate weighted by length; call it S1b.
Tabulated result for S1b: 272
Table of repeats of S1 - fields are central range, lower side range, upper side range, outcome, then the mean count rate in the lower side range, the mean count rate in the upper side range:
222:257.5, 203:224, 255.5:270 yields 2.9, 308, 277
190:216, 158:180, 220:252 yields -3.0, 254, 266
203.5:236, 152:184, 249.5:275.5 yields -2.7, 257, 276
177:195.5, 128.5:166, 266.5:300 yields -0.2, 244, 255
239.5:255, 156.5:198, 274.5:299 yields -1.3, 254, 249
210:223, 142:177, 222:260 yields -2.6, 253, 268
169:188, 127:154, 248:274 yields -0.2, 230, 276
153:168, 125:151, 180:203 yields -1.8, 225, 259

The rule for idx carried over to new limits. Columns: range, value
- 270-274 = 272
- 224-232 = 257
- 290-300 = 232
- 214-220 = 325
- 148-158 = 264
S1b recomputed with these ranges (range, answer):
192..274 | 280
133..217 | 261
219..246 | 267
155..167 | 270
